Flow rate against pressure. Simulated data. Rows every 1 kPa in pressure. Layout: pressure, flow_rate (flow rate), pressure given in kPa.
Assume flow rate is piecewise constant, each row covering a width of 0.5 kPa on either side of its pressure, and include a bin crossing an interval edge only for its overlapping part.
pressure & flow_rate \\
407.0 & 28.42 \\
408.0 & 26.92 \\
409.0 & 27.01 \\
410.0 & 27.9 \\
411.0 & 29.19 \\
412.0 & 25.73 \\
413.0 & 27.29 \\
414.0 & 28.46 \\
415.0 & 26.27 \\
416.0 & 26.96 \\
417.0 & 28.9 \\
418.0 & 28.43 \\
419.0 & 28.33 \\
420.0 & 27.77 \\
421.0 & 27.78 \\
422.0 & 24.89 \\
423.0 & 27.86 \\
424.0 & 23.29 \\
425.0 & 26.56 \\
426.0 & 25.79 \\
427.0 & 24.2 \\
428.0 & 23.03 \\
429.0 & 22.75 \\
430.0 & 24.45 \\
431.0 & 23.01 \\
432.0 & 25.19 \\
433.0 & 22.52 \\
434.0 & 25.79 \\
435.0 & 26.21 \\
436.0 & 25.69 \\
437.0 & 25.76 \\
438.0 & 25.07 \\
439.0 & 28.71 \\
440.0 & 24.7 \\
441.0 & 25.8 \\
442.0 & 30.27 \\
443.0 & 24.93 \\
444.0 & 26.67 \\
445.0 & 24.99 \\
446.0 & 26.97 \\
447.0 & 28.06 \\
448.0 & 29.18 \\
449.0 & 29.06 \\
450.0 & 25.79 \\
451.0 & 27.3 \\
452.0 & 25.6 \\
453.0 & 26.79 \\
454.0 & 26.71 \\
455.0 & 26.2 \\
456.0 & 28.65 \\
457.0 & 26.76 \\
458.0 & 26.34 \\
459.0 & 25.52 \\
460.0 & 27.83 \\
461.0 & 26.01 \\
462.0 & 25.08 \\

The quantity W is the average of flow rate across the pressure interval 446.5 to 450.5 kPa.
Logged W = 28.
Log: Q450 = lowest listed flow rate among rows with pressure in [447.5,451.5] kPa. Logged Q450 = 25.79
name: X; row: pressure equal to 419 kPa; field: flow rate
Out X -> 28.33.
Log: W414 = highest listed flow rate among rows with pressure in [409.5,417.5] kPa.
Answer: 29.19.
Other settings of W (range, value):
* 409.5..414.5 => 27.7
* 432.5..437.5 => 25.2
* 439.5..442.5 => 26.9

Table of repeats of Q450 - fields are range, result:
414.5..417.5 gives 26.27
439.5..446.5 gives 24.7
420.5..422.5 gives 24.89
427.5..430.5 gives 22.75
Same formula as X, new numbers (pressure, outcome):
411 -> 29.19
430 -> 24.45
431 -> 23.01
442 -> 30.27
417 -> 28.9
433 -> 22.52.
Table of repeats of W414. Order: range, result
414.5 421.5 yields 28.9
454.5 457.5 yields 28.65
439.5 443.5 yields 30.27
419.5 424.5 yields 27.86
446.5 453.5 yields 29.18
